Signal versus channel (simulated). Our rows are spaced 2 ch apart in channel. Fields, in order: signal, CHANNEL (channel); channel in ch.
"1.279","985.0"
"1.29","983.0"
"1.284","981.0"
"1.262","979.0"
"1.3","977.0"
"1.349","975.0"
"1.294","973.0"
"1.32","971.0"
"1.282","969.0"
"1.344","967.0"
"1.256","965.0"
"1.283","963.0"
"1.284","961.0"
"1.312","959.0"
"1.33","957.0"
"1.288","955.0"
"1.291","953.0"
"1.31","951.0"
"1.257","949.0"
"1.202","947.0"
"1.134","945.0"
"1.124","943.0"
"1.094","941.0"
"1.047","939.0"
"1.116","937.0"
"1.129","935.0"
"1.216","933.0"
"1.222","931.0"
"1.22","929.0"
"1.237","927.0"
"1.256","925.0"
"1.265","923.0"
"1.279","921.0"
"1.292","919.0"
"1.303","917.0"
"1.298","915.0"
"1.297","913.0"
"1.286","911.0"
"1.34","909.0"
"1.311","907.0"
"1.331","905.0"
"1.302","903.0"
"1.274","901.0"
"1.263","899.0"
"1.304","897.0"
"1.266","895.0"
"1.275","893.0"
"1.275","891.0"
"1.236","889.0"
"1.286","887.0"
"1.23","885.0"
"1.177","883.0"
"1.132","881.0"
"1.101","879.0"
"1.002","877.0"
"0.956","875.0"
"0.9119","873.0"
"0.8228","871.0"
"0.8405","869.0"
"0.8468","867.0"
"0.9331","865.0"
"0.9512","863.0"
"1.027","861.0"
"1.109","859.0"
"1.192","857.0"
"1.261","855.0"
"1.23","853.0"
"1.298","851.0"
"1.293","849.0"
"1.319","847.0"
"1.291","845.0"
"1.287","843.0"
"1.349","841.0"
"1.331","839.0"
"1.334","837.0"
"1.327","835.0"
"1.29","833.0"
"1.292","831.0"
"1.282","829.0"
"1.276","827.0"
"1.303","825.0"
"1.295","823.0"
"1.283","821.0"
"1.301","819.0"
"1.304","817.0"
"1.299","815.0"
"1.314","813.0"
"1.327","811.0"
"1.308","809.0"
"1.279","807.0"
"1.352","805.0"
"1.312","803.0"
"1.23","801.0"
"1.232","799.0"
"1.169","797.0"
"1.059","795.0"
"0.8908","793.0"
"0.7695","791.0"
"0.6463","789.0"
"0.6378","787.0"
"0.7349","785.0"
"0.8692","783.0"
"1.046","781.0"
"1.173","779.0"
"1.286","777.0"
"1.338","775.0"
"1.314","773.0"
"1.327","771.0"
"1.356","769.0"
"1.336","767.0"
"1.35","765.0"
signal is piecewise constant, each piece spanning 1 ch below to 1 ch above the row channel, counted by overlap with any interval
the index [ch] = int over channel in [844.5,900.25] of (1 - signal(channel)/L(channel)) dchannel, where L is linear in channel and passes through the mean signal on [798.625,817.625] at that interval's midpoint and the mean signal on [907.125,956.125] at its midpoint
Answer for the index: 5.6 ch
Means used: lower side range 1.3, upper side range 1.23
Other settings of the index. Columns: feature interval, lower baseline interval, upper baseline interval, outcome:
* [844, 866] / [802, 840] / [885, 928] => 2.10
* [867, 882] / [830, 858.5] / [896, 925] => 3.87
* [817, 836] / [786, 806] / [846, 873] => -4.34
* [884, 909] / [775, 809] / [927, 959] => -2.65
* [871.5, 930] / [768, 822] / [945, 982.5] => 0.49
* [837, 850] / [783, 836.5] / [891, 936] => -1.20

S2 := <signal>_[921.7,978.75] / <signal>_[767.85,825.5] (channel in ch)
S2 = 1.1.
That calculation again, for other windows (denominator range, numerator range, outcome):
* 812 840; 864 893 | 0.81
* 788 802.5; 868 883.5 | 0.98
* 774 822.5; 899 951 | 1.09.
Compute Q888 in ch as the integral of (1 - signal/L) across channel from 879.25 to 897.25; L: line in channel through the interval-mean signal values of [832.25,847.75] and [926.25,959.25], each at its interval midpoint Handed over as 0.4 ch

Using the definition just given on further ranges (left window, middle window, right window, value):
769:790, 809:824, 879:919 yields -2.5 ch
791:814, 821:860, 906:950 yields -2.3 ch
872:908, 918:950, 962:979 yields 1.6 ch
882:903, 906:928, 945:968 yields -0.3 ch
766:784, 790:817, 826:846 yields 1.4 ch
